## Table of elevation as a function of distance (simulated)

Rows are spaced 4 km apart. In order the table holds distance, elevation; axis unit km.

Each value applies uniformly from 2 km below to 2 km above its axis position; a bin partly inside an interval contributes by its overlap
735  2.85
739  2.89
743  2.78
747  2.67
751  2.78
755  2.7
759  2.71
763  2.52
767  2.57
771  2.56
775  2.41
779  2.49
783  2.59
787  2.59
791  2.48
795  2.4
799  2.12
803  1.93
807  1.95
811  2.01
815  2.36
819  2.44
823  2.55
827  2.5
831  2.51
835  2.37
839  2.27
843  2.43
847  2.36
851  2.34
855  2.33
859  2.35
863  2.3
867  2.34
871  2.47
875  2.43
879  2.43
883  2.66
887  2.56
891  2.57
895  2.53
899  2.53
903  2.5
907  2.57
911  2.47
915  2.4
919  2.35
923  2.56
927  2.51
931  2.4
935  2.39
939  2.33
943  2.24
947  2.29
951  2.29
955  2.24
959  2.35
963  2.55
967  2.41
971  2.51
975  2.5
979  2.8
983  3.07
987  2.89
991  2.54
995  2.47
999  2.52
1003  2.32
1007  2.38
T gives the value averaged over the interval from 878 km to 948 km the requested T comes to 2.46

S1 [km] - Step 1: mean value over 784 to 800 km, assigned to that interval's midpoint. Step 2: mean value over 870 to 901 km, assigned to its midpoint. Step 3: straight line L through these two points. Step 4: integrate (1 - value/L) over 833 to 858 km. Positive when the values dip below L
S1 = 1.3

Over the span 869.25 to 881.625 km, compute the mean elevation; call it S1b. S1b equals 2.45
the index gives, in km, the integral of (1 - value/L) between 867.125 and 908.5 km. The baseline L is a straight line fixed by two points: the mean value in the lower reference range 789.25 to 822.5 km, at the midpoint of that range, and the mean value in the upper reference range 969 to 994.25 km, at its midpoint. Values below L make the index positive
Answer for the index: -1.1 km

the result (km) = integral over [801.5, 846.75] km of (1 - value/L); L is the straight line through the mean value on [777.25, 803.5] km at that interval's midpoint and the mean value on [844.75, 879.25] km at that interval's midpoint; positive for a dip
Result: 1.4 km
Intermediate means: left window 2.4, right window 2.37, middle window 2.31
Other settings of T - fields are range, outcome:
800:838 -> 2.29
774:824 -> 2.33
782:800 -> 2.44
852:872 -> 2.35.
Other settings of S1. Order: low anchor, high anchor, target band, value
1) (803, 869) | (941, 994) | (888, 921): -0.94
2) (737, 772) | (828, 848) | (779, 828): 3.64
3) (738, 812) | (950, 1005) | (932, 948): 1.32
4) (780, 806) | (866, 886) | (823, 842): -0.18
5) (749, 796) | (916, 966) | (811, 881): 2.75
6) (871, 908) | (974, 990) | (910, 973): 6.95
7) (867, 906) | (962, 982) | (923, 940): 0.79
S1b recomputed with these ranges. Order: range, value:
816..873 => 2.4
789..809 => 2.18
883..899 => 2.56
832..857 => 2.36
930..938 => 2.39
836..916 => 2.44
